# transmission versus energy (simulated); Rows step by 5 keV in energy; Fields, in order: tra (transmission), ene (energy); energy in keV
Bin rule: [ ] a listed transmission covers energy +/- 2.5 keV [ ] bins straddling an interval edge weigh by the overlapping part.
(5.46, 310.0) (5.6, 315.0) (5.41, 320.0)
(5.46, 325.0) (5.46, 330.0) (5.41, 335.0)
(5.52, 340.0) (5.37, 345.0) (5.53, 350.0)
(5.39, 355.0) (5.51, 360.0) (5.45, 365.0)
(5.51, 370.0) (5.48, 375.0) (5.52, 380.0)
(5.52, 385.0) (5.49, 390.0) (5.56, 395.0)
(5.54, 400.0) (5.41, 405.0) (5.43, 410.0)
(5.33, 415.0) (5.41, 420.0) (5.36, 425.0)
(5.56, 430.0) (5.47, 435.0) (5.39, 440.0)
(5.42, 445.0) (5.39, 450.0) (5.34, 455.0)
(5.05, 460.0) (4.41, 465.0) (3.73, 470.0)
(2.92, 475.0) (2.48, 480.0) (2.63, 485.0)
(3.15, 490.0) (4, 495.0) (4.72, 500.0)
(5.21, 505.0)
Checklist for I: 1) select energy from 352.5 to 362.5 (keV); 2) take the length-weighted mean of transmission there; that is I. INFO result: 5.45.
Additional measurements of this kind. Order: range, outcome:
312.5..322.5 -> 5.5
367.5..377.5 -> 5.5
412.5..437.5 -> 5.43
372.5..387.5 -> 5.51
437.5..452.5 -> 5.4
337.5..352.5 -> 5.47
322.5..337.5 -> 5.44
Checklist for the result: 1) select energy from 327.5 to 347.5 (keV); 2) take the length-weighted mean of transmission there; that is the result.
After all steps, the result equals 5.44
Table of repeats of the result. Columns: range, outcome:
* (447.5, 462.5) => 5.26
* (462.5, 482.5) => 3.39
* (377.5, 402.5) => 5.53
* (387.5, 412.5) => 5.49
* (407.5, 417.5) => 5.38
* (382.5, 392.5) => 5.5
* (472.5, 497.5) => 3.04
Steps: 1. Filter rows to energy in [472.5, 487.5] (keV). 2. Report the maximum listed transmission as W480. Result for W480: 2.92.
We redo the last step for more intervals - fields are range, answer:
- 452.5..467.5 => 5.34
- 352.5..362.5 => 5.51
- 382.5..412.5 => 5.56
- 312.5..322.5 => 5.6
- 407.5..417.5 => 5.43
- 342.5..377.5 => 5.53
